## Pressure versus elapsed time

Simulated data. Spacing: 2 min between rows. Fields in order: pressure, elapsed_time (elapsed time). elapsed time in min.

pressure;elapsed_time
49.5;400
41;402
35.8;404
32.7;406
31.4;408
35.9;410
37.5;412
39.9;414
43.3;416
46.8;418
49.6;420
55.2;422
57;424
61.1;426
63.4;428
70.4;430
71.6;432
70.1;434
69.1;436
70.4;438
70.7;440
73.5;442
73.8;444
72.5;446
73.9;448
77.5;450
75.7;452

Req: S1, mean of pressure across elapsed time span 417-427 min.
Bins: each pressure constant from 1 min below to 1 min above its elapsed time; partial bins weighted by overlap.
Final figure 53.9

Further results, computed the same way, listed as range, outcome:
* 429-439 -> 70.3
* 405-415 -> 35.5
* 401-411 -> 35.4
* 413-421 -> 44.9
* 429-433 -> 71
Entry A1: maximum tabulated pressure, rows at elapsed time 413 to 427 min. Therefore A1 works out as 61.1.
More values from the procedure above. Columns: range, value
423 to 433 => 71.6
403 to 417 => 43.3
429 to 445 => 73.8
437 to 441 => 70.7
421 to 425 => 57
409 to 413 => 37.5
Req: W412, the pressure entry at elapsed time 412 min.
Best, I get 37.5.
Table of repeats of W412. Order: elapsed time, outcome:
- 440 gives 70.7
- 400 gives 49.5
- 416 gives 43.3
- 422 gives 55.2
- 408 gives 31.4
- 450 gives 77.5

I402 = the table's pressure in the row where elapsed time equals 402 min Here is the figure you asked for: 41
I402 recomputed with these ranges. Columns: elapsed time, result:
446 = 72.5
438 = 70.4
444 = 73.8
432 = 71.6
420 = 49.6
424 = 57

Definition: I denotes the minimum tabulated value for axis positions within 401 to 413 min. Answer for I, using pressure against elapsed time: 31.4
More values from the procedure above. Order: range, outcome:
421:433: 55.2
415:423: 43.3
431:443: 69.1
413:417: 39.9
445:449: 72.5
